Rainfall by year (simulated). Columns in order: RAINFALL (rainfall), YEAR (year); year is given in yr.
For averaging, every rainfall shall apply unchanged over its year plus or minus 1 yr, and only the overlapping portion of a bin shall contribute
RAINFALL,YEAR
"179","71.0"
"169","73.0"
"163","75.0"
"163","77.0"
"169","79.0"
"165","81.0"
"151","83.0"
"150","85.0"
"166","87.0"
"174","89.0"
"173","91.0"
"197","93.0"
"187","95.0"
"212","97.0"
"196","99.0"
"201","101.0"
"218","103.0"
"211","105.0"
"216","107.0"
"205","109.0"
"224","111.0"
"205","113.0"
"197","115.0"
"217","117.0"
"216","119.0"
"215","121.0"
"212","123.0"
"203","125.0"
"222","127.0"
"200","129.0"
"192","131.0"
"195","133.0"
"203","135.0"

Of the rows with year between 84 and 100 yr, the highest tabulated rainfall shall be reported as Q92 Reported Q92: 212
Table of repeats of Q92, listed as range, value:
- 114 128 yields 222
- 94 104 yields 218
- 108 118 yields 224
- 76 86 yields 169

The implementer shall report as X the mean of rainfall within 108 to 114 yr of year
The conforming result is 211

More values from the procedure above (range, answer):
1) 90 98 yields 192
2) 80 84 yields 158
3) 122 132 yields 206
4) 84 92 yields 166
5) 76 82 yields 166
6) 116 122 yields 216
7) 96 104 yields 207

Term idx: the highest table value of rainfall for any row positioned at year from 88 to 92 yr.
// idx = 174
